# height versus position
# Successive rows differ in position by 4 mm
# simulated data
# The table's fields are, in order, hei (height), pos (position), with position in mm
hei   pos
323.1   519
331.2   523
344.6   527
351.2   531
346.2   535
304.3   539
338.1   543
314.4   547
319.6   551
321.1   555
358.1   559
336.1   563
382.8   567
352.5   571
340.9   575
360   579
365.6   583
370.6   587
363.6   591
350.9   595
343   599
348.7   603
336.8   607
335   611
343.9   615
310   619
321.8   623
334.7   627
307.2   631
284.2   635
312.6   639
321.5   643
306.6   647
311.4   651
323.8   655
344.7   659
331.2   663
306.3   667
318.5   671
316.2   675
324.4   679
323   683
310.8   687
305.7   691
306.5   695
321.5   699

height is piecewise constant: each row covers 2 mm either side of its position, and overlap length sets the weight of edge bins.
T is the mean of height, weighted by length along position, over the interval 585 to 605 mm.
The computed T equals 355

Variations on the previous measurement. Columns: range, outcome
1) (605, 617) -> 339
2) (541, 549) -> 326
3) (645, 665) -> 324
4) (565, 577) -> 359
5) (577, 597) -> 362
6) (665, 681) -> 316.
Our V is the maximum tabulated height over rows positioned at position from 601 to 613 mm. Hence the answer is 348.7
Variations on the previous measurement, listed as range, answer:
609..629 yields 343.9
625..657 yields 334.7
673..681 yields 324.4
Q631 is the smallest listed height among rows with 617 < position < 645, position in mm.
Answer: 284.2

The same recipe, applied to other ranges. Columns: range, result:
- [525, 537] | 344.6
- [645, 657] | 306.6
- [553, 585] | 321.1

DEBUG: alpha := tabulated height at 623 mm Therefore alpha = 321.8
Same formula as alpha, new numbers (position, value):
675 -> 316.2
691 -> 305.7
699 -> 321.5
